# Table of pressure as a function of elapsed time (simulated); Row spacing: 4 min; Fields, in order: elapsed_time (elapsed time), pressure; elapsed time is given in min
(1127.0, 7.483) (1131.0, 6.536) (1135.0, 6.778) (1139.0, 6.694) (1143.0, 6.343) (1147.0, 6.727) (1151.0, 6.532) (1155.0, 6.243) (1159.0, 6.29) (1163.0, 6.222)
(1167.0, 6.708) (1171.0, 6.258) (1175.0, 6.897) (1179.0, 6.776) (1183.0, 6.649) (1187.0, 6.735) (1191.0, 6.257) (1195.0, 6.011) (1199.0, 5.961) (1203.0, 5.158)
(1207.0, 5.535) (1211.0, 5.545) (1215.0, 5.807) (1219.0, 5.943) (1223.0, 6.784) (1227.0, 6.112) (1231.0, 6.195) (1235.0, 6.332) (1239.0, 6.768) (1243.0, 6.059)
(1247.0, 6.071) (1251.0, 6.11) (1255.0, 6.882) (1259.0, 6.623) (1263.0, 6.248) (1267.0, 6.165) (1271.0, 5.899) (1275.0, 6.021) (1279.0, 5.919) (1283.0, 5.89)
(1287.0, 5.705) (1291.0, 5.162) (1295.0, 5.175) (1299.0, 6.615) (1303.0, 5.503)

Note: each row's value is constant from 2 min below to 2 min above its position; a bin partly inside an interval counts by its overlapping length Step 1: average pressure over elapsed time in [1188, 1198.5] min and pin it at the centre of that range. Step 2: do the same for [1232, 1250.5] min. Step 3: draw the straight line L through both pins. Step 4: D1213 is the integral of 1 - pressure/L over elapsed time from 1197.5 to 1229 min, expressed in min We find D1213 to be 1.8 min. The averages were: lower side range 6.17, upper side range 6.29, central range 5.85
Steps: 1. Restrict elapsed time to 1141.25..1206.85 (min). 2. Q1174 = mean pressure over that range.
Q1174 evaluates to 6.34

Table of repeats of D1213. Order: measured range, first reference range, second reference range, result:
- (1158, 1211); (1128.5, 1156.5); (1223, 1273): 1.89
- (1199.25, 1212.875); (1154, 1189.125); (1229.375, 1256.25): 2.03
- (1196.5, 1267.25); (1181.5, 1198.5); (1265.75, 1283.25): 0.49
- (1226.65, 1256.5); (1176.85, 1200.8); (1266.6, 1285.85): -0.91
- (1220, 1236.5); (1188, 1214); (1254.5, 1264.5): -0.51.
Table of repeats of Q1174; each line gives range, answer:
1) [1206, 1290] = 6.12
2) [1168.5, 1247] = 6.2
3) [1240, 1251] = 6.14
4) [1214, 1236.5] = 6.21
